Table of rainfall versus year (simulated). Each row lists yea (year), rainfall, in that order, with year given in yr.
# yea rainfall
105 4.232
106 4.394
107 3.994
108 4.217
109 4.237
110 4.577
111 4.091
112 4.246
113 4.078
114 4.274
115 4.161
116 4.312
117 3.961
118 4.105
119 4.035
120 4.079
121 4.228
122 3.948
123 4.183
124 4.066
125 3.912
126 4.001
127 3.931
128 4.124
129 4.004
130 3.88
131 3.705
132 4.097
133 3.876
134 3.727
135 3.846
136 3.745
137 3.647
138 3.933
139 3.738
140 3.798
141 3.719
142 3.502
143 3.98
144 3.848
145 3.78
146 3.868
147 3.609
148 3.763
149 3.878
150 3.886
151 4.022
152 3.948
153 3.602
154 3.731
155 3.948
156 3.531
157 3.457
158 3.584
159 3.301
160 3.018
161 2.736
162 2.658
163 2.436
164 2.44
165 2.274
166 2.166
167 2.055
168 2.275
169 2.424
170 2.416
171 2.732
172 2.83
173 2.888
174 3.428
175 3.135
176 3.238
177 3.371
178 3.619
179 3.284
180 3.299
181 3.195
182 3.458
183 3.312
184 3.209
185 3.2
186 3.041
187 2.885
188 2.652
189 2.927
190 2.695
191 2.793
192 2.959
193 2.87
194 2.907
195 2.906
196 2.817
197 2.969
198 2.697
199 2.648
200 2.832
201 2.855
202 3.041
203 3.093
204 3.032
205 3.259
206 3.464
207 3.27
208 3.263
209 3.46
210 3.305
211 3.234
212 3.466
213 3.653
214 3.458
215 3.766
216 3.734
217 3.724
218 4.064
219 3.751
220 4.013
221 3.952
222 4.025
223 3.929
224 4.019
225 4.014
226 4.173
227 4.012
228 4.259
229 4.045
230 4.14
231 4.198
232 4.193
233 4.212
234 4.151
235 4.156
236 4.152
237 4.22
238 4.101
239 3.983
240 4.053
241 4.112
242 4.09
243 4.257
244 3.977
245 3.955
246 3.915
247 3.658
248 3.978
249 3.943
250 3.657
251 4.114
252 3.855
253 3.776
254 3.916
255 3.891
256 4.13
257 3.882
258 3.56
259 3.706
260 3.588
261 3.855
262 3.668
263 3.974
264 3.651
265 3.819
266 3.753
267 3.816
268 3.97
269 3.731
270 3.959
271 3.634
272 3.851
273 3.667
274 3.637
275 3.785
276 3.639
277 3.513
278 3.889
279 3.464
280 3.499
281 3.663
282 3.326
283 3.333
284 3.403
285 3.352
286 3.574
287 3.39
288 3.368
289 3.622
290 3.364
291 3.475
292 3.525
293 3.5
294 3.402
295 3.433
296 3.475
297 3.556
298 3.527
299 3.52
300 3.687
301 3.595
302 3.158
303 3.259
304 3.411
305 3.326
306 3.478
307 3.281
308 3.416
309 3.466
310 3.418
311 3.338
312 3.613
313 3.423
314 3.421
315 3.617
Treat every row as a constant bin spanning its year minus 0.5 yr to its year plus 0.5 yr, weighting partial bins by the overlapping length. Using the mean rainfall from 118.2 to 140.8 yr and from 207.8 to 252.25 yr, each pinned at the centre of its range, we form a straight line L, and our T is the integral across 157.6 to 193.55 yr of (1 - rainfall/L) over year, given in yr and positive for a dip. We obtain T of 9.3 yr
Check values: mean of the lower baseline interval 3.93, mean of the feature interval 2.91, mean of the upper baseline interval 3.92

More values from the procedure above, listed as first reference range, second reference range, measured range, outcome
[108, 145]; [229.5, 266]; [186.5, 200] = 3.89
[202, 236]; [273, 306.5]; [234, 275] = -2.96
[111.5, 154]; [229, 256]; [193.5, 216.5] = 4.69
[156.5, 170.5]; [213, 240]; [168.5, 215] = 2.38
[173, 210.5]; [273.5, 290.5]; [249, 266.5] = -2.12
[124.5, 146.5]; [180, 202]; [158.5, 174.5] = 3.43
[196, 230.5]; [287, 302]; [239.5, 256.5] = -2.13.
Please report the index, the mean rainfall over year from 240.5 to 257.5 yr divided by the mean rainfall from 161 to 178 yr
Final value 1.46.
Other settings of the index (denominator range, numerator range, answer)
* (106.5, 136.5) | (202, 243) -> 0.94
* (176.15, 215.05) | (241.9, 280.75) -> 1.22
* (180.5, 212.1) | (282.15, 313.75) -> 1.13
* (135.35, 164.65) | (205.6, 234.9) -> 1.08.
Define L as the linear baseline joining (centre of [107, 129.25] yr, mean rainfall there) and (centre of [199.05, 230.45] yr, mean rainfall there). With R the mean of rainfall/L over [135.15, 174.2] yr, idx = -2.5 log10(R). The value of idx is 0.191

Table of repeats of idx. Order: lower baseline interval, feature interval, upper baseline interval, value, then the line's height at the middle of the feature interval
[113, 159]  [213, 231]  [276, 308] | -0.08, 3.65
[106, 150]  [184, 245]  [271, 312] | 0.05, 3.72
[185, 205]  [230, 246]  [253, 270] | -0.18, 3.49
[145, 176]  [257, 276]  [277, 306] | -0.11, 3.41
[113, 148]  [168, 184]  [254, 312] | 0.23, 3.83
